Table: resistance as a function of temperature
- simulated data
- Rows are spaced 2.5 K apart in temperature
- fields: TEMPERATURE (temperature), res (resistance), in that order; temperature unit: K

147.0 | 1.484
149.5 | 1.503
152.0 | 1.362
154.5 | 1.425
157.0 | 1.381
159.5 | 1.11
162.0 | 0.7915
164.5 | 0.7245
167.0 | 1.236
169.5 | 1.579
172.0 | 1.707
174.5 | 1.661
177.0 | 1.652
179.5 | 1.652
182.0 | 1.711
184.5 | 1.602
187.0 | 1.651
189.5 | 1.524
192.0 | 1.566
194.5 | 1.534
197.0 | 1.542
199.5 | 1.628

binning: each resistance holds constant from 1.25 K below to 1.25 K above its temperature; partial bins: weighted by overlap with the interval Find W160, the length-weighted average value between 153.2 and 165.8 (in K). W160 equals 1.09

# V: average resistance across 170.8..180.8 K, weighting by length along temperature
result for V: 1.67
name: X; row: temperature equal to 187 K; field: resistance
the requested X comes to 1.651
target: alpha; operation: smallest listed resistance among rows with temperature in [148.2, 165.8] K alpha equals 0.7245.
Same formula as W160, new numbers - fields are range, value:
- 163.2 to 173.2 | 1.31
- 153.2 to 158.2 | 1.4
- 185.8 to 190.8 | 1.59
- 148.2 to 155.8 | 1.43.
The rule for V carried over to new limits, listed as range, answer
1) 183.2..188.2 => 1.63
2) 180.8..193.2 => 1.61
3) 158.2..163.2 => 0.957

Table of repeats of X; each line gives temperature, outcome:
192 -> 1.566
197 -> 1.542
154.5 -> 1.425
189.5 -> 1.524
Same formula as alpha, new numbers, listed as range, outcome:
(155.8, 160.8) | 1.11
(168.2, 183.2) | 1.579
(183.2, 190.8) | 1.524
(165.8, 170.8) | 1.236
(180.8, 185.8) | 1.602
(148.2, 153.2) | 1.362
